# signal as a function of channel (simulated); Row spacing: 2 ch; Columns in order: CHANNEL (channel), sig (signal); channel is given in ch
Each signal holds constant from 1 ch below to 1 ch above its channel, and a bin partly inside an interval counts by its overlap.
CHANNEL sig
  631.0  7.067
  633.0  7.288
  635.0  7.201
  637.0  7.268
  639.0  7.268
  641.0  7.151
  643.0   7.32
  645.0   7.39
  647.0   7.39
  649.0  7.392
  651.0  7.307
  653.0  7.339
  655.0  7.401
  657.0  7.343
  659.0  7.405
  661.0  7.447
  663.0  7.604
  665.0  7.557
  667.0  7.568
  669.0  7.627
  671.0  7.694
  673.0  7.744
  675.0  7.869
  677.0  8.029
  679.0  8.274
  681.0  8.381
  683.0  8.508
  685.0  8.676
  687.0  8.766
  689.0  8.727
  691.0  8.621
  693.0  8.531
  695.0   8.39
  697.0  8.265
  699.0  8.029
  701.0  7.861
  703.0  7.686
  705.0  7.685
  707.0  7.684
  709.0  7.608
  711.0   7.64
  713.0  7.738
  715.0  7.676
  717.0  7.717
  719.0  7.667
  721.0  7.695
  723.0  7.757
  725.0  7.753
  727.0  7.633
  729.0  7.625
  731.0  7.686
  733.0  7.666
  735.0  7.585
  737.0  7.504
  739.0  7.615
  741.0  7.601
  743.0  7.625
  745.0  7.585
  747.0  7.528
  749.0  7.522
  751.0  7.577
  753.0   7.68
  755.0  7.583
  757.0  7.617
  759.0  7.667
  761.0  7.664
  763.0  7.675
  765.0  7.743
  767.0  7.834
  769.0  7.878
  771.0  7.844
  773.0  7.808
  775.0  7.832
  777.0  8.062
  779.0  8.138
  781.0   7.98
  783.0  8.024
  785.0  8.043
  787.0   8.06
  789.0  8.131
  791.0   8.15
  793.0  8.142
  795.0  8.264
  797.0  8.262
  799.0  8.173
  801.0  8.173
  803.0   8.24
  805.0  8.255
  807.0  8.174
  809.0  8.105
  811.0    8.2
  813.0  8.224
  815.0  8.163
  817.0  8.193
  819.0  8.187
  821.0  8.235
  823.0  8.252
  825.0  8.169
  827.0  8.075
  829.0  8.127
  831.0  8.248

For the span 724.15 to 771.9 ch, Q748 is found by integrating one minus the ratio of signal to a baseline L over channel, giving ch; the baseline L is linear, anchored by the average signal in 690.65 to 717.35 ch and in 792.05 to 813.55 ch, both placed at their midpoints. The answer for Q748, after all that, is 2.3 ch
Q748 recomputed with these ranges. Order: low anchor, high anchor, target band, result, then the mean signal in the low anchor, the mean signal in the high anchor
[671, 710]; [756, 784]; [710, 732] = 1.0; 8.16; 7.84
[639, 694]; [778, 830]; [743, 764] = 1.1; 7.81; 8.16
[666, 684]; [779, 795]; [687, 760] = 2.1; 7.97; 8.09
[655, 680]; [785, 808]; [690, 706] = -0.7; 7.67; 8.18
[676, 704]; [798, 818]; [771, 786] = 0.5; 8.34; 8.19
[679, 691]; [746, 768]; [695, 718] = 1.4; 8.58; 7.64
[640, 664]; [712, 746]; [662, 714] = -3.6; 7.37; 7.65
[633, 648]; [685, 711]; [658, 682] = -0.1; 7.28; 8.15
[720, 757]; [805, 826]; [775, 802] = -0.4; 7.62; 8.19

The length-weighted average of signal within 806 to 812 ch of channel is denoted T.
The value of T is 8.16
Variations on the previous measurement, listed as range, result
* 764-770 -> 7.82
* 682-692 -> 8.66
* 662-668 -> 7.58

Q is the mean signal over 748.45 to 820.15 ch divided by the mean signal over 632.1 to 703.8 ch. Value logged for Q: 1.0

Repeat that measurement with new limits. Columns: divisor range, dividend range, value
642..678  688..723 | 1.06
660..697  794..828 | 1.01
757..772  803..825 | 1.06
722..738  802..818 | 1.07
